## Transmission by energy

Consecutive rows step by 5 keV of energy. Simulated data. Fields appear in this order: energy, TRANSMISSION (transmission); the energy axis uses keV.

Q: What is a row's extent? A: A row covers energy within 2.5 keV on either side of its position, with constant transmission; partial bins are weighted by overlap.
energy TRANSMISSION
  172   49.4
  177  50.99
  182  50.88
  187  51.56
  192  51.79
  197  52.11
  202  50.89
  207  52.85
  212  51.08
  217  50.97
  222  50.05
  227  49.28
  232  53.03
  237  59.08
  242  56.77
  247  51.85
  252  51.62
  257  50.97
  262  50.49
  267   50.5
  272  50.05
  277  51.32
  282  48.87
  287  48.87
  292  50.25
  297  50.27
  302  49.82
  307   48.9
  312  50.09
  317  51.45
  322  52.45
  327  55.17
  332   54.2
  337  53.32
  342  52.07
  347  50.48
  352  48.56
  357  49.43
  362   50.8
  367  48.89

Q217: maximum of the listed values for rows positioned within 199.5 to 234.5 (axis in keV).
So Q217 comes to 53.03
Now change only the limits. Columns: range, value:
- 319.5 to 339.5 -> 55.17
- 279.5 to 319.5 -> 51.45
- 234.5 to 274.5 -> 59.08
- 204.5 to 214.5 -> 52.85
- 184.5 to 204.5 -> 52.11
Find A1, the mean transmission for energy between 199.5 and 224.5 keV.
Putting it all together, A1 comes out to 51.2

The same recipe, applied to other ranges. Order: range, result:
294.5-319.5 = 50.1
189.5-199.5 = 52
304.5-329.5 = 51.6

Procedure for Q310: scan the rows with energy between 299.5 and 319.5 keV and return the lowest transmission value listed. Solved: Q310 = 48.9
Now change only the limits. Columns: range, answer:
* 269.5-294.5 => 48.87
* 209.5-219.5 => 50.97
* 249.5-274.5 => 50.05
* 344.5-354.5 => 48.56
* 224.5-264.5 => 49.28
